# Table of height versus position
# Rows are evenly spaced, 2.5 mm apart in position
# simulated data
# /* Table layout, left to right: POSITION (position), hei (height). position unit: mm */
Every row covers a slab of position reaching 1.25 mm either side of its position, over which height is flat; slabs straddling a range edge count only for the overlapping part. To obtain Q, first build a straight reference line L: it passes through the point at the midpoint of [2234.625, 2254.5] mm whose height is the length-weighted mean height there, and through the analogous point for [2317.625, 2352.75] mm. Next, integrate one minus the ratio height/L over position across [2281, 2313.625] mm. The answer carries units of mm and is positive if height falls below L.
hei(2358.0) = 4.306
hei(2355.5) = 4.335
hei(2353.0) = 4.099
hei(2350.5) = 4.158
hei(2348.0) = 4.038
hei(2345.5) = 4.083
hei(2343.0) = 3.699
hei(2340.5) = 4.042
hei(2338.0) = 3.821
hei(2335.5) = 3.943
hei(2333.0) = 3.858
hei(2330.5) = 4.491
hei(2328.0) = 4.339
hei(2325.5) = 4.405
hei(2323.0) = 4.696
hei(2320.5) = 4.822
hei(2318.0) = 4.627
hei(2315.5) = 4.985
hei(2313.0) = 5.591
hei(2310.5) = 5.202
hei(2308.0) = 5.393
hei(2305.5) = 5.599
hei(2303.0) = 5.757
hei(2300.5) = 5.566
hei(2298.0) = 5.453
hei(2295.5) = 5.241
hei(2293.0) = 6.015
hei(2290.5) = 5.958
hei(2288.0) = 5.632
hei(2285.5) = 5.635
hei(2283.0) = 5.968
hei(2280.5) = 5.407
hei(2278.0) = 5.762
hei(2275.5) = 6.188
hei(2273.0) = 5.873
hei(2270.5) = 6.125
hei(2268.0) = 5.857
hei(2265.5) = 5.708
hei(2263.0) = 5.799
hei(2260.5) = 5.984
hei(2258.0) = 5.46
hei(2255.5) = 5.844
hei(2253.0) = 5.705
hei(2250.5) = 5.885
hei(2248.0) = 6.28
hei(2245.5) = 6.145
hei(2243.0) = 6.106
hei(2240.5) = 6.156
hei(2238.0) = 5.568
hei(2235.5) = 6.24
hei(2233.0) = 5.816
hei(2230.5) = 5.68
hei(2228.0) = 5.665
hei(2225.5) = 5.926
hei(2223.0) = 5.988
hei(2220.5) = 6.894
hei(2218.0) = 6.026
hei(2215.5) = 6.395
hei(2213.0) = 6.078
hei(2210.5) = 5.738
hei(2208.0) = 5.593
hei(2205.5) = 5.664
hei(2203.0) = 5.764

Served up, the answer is -4.3 mm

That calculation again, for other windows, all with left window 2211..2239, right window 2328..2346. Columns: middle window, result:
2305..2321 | -2.6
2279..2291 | -1.9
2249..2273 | -2.0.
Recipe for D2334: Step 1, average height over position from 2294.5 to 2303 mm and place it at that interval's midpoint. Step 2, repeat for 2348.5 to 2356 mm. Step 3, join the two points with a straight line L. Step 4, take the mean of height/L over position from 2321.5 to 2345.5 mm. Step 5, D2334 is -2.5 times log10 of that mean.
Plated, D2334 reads 0.12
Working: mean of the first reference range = 5.47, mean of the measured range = 4.15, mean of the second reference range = 4.17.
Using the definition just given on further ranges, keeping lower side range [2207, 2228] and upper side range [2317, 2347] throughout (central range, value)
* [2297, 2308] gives -0.19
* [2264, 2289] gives -0.14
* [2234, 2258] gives -0.07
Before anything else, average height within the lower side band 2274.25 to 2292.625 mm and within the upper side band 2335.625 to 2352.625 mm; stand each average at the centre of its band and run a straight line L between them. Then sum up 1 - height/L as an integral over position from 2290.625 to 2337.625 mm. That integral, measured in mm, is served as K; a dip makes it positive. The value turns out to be -1.0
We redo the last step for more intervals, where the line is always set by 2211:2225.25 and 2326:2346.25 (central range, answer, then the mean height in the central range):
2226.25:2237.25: 0.2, 5.84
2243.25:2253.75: -0.7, 6.03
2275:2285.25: -1.4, 5.79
